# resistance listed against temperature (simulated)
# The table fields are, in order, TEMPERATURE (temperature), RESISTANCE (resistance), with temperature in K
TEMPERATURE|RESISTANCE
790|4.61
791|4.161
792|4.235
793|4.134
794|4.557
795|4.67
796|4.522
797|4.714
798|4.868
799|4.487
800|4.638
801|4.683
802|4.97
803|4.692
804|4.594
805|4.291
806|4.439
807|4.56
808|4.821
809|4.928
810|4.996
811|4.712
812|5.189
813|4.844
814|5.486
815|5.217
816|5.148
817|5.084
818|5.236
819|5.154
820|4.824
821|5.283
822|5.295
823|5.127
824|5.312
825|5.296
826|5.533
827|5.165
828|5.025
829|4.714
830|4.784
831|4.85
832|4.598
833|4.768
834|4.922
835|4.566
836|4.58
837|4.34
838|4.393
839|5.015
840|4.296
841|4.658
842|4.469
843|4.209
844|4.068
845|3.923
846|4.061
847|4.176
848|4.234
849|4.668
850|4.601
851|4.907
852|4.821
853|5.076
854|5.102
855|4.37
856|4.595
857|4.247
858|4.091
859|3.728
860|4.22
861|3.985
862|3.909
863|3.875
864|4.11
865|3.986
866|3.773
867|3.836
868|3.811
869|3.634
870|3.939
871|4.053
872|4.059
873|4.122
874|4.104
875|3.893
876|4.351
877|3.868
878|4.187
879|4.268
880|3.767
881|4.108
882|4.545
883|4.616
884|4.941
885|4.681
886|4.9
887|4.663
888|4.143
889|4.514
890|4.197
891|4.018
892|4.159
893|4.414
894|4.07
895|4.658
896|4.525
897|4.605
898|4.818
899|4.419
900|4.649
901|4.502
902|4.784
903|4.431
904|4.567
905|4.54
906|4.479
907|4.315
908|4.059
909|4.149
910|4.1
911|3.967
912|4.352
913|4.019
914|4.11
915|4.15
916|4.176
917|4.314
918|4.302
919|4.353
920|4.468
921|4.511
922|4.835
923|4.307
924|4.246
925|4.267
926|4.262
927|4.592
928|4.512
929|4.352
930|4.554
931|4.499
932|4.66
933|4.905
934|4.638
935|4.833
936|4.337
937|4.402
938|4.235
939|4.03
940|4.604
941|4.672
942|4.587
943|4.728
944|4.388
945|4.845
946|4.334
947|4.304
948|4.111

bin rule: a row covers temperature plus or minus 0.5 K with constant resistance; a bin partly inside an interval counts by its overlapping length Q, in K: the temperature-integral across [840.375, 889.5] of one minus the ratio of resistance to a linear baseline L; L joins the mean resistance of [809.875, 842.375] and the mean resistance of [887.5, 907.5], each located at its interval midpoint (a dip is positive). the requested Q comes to 4.2 K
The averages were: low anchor 4.94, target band 4.26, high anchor 4.44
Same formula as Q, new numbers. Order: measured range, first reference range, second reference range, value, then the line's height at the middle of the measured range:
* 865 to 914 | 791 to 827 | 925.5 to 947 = 3.9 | 4.65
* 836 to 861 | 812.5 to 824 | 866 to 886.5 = 1.2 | 4.65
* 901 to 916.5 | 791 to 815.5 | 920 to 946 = 0.9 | 4.55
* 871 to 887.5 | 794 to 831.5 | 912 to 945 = 1.2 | 4.64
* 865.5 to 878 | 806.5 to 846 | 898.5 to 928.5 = 1.7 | 4.59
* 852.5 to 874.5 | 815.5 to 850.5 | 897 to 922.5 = 2.3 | 4.6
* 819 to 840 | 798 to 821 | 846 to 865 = -1.2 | 4.65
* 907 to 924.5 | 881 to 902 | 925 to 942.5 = 0.9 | 4.5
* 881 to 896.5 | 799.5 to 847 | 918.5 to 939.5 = 0.5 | 4.59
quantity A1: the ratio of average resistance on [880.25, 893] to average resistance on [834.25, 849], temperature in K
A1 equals 1.01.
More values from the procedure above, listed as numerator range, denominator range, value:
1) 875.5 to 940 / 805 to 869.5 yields 0.95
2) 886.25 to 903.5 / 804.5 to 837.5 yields 0.90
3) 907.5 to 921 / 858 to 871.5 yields 1.07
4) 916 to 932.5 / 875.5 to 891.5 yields 1.02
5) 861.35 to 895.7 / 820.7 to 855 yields 0.89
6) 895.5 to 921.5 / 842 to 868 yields 1.03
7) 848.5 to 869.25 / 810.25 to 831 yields 0.83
